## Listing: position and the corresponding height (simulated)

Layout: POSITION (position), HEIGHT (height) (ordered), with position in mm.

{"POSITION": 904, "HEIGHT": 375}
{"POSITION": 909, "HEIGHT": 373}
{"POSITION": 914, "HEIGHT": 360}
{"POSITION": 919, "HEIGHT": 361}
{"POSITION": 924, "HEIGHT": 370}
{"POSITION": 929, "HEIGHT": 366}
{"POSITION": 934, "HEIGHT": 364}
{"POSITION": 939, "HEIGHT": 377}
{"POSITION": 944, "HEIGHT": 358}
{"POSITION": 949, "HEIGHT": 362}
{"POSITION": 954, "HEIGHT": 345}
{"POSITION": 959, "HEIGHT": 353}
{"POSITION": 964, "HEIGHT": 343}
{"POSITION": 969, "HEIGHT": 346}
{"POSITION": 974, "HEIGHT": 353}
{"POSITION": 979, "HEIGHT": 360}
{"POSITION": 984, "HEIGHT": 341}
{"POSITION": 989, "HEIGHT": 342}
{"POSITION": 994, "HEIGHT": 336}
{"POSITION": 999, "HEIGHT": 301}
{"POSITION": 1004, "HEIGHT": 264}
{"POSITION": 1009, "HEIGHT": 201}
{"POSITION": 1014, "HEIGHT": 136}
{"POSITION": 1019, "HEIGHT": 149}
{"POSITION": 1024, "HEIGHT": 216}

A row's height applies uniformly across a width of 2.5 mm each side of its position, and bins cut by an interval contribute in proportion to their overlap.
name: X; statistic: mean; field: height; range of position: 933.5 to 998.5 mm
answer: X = 350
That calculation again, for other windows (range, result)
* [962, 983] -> 350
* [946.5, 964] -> 352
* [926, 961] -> 361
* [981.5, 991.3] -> 341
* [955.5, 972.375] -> 347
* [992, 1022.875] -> 229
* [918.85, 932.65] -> 366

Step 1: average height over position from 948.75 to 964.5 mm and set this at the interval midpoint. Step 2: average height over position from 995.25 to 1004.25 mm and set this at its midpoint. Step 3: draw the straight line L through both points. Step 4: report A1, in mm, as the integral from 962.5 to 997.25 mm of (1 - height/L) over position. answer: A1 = -2.7 mm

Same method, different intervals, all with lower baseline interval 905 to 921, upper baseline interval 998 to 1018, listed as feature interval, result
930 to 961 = -4.6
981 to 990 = -3.3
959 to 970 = -2.4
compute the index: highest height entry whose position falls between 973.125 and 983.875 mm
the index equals 360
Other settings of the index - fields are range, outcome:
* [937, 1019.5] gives 377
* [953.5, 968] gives 353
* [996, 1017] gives 301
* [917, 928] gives 370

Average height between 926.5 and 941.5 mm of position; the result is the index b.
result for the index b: 369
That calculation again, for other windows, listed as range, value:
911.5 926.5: 364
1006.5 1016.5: 168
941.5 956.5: 355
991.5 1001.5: 318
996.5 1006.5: 282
